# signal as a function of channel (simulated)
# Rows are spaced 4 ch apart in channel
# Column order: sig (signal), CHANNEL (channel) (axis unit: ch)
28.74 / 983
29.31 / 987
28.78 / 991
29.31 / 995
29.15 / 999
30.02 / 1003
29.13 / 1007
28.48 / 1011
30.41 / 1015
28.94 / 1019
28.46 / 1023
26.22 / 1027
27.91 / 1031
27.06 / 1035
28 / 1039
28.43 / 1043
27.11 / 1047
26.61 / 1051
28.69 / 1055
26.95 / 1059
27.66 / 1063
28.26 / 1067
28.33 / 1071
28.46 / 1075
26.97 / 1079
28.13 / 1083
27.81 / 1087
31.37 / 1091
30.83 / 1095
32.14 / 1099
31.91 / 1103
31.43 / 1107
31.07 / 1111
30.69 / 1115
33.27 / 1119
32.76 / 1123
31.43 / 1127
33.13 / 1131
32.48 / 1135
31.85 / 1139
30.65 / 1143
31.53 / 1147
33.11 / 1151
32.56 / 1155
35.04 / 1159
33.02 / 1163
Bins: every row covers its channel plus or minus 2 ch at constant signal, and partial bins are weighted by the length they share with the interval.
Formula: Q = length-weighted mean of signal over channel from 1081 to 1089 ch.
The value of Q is 28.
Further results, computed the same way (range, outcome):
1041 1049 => 27.8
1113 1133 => 32.3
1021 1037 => 27.4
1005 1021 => 29.2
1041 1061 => 27.6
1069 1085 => 28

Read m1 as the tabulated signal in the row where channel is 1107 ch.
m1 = 31.43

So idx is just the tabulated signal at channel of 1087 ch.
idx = 27.81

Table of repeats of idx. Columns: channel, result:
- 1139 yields 31.85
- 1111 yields 31.07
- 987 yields 29.31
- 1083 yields 28.13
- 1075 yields 28.46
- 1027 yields 26.22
